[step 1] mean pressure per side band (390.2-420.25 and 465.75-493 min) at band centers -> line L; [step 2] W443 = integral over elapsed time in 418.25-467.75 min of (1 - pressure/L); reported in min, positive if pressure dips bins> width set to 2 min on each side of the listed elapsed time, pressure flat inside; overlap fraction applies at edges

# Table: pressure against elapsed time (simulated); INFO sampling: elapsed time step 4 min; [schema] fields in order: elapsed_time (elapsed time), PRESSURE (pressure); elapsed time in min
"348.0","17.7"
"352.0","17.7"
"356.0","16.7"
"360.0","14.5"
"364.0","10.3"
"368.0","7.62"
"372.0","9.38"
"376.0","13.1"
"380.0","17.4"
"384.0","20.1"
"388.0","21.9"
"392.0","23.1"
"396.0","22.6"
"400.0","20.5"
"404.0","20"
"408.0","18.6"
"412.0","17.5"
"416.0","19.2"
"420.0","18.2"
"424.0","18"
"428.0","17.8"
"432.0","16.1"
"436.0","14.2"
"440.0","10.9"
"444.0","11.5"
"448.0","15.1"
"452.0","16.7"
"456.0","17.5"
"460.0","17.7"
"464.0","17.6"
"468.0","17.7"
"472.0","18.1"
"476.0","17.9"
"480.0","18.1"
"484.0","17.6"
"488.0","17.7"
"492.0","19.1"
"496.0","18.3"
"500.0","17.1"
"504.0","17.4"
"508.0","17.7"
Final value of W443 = 7.8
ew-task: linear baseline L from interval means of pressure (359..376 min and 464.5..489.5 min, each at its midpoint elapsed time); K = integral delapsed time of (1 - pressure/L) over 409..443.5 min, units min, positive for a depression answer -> -4.8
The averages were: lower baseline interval 10.5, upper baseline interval 17.8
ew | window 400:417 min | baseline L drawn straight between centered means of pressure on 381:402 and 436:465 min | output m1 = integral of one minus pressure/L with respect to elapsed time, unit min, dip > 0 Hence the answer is 0.5 min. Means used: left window 21.4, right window 15.1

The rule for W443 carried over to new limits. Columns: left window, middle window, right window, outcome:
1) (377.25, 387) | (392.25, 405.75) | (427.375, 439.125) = -2.9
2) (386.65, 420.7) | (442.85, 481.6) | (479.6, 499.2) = 3.8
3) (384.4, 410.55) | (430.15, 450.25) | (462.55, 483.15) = 5.9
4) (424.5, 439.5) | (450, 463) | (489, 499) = -0.4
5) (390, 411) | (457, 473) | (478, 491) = 0.7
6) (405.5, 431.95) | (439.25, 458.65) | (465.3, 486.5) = 3.6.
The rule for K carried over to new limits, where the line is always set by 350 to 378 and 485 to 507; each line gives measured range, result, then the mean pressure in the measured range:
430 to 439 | 0.5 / 14.7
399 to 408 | -3.5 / 19.9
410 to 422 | -2.9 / 18.3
